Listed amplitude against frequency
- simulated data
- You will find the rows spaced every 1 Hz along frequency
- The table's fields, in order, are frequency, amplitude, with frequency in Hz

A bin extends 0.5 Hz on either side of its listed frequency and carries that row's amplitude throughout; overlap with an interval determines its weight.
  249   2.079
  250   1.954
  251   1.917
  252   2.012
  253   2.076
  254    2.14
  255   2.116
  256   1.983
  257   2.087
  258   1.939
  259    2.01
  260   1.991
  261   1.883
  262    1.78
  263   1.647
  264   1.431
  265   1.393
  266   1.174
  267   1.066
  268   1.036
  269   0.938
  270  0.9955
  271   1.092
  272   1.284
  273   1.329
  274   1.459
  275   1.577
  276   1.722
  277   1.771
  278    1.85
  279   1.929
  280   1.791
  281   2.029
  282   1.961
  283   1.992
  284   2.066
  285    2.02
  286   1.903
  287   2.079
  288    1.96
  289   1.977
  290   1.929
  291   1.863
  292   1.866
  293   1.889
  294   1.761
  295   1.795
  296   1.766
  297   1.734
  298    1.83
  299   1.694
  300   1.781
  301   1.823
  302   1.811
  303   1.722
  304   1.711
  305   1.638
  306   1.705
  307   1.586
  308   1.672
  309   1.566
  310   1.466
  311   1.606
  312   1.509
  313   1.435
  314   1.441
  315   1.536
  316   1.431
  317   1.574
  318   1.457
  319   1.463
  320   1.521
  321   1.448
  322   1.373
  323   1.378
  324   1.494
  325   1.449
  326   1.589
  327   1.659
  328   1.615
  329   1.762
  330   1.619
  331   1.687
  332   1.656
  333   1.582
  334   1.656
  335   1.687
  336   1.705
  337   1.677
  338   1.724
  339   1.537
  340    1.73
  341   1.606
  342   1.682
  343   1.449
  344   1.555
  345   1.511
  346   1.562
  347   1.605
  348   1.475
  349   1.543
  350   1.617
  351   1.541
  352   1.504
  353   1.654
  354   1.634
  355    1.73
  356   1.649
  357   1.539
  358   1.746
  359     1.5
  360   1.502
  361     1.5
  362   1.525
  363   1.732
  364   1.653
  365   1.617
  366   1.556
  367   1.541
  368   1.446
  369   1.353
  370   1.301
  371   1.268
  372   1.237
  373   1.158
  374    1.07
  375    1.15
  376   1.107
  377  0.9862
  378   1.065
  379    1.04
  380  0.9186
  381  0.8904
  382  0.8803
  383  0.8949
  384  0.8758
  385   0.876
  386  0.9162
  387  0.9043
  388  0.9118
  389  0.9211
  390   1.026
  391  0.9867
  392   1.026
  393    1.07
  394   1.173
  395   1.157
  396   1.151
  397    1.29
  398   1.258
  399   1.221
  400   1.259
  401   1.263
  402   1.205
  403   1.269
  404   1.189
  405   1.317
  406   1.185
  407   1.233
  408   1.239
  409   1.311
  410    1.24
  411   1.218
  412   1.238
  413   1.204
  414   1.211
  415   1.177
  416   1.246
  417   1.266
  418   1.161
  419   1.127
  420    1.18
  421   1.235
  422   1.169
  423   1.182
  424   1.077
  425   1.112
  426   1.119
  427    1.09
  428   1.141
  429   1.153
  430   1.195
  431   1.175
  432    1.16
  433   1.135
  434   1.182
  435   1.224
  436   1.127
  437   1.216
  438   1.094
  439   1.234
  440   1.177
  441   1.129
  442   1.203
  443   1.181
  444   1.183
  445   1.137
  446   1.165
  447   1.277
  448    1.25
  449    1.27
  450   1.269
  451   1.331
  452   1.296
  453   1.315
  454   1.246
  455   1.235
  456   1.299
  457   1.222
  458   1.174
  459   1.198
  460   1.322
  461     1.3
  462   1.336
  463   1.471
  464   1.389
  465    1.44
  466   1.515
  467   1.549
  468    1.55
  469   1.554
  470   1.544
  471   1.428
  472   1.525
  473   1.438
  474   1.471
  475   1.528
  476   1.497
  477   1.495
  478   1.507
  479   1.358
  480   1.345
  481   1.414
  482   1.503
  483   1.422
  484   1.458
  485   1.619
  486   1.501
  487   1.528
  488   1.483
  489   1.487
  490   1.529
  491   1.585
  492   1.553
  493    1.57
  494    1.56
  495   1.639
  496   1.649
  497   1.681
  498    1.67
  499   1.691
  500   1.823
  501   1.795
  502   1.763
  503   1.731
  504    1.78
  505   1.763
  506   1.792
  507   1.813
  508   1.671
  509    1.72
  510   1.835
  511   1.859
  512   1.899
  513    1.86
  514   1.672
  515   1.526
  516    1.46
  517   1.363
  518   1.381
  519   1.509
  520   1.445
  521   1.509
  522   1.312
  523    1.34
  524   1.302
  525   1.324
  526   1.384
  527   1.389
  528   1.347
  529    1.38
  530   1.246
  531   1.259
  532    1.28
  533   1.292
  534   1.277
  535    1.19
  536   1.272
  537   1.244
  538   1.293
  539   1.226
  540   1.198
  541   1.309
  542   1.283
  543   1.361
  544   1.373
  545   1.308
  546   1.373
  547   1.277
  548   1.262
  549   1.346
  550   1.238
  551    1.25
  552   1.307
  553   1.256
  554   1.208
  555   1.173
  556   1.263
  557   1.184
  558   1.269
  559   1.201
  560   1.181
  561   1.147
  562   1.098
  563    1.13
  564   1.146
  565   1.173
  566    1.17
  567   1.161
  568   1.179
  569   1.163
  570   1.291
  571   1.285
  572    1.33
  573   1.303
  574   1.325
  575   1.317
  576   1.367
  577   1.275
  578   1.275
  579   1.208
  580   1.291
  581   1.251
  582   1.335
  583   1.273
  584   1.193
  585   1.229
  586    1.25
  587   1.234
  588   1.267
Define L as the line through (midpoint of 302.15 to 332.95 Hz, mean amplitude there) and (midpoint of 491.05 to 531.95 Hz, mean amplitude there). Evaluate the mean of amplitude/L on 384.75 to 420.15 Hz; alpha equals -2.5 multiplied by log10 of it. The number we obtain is 0.33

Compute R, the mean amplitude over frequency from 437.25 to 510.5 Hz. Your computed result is 1.46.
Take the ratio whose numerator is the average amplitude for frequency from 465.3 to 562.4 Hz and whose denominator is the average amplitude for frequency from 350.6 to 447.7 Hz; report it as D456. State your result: 1.19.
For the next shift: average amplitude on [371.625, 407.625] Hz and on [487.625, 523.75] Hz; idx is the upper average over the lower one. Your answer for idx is 1.50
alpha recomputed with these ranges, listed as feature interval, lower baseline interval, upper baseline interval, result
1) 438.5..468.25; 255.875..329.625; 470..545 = 0.19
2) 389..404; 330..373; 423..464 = 0.20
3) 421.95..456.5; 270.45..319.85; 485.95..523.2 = 0.35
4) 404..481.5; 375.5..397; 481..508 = 0.04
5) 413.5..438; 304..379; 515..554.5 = 0.22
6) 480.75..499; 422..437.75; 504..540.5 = -0.15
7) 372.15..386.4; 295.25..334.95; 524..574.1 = 0.45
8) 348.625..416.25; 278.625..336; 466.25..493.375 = 0.27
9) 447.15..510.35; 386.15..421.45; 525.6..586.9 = -0.23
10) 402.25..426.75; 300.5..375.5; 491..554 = 0.25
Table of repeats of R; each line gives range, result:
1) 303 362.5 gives 1.58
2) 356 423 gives 1.22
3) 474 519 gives 1.61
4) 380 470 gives 1.19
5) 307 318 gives 1.52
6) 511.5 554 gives 1.36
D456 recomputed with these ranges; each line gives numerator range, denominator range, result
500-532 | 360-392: 1.33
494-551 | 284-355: 0.90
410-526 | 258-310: 0.83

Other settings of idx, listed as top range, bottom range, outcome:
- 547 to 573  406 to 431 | 1.03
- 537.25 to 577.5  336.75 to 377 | 0.83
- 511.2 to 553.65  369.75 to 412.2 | 1.23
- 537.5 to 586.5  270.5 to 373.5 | 0.77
